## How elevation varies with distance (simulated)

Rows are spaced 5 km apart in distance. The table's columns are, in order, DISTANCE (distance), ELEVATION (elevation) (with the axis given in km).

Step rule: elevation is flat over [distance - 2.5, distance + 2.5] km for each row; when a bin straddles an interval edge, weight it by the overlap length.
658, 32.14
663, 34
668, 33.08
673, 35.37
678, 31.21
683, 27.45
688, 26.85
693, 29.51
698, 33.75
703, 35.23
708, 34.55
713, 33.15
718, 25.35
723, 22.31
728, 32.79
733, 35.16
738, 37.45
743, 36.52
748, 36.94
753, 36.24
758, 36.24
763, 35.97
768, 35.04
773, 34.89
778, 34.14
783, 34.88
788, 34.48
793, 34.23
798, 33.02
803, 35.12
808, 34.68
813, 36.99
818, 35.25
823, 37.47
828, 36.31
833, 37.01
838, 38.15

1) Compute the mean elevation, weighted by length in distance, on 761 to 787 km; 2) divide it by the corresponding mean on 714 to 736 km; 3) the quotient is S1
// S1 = 1.2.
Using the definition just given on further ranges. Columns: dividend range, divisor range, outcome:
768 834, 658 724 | 1.13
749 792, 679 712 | 1.13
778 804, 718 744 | 1.07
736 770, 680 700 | 1.24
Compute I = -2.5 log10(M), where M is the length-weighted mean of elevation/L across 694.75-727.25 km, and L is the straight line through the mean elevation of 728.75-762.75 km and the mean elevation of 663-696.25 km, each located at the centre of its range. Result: 0.09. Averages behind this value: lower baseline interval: 30.9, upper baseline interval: 36.2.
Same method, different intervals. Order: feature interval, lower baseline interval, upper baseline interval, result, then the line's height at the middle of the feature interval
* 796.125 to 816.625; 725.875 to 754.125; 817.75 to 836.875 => 0.05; 36.6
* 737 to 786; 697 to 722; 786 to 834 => -0.07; 33.6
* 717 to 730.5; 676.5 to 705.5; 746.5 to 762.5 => 0.24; 33.6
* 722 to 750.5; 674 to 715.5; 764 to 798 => -0.03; 33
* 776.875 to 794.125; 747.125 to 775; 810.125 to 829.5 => 0.05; 36.1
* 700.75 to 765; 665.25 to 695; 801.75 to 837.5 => -0.03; 32.8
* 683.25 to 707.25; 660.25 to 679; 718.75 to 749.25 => 0.07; 33.3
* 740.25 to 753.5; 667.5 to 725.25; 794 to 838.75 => -0.12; 32.8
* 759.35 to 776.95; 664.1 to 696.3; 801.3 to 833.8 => -0.03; 34.2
